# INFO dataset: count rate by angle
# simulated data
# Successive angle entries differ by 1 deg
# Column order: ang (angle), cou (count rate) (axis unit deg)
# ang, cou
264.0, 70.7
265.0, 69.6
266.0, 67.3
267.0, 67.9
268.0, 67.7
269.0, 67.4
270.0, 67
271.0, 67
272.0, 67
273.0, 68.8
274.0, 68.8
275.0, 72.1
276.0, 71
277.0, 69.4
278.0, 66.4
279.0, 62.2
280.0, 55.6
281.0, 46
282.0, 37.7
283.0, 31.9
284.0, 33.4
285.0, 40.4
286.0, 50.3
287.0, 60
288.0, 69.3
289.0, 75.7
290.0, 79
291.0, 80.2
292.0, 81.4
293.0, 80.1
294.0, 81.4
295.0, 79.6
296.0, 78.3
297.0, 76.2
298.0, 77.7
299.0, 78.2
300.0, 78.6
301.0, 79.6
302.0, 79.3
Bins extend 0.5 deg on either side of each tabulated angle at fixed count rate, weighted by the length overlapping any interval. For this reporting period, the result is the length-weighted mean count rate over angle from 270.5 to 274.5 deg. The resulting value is 67.9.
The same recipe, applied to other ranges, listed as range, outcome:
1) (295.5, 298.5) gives 77.4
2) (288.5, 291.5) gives 78.3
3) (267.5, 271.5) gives 67.3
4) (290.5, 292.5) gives 80.8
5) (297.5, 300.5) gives 78.2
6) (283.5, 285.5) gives 36.9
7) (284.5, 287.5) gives 50.2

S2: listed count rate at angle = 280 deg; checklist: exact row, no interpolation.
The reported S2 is 55.6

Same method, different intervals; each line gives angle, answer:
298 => 77.7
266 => 67.3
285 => 40.4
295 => 79.6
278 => 66.4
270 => 67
